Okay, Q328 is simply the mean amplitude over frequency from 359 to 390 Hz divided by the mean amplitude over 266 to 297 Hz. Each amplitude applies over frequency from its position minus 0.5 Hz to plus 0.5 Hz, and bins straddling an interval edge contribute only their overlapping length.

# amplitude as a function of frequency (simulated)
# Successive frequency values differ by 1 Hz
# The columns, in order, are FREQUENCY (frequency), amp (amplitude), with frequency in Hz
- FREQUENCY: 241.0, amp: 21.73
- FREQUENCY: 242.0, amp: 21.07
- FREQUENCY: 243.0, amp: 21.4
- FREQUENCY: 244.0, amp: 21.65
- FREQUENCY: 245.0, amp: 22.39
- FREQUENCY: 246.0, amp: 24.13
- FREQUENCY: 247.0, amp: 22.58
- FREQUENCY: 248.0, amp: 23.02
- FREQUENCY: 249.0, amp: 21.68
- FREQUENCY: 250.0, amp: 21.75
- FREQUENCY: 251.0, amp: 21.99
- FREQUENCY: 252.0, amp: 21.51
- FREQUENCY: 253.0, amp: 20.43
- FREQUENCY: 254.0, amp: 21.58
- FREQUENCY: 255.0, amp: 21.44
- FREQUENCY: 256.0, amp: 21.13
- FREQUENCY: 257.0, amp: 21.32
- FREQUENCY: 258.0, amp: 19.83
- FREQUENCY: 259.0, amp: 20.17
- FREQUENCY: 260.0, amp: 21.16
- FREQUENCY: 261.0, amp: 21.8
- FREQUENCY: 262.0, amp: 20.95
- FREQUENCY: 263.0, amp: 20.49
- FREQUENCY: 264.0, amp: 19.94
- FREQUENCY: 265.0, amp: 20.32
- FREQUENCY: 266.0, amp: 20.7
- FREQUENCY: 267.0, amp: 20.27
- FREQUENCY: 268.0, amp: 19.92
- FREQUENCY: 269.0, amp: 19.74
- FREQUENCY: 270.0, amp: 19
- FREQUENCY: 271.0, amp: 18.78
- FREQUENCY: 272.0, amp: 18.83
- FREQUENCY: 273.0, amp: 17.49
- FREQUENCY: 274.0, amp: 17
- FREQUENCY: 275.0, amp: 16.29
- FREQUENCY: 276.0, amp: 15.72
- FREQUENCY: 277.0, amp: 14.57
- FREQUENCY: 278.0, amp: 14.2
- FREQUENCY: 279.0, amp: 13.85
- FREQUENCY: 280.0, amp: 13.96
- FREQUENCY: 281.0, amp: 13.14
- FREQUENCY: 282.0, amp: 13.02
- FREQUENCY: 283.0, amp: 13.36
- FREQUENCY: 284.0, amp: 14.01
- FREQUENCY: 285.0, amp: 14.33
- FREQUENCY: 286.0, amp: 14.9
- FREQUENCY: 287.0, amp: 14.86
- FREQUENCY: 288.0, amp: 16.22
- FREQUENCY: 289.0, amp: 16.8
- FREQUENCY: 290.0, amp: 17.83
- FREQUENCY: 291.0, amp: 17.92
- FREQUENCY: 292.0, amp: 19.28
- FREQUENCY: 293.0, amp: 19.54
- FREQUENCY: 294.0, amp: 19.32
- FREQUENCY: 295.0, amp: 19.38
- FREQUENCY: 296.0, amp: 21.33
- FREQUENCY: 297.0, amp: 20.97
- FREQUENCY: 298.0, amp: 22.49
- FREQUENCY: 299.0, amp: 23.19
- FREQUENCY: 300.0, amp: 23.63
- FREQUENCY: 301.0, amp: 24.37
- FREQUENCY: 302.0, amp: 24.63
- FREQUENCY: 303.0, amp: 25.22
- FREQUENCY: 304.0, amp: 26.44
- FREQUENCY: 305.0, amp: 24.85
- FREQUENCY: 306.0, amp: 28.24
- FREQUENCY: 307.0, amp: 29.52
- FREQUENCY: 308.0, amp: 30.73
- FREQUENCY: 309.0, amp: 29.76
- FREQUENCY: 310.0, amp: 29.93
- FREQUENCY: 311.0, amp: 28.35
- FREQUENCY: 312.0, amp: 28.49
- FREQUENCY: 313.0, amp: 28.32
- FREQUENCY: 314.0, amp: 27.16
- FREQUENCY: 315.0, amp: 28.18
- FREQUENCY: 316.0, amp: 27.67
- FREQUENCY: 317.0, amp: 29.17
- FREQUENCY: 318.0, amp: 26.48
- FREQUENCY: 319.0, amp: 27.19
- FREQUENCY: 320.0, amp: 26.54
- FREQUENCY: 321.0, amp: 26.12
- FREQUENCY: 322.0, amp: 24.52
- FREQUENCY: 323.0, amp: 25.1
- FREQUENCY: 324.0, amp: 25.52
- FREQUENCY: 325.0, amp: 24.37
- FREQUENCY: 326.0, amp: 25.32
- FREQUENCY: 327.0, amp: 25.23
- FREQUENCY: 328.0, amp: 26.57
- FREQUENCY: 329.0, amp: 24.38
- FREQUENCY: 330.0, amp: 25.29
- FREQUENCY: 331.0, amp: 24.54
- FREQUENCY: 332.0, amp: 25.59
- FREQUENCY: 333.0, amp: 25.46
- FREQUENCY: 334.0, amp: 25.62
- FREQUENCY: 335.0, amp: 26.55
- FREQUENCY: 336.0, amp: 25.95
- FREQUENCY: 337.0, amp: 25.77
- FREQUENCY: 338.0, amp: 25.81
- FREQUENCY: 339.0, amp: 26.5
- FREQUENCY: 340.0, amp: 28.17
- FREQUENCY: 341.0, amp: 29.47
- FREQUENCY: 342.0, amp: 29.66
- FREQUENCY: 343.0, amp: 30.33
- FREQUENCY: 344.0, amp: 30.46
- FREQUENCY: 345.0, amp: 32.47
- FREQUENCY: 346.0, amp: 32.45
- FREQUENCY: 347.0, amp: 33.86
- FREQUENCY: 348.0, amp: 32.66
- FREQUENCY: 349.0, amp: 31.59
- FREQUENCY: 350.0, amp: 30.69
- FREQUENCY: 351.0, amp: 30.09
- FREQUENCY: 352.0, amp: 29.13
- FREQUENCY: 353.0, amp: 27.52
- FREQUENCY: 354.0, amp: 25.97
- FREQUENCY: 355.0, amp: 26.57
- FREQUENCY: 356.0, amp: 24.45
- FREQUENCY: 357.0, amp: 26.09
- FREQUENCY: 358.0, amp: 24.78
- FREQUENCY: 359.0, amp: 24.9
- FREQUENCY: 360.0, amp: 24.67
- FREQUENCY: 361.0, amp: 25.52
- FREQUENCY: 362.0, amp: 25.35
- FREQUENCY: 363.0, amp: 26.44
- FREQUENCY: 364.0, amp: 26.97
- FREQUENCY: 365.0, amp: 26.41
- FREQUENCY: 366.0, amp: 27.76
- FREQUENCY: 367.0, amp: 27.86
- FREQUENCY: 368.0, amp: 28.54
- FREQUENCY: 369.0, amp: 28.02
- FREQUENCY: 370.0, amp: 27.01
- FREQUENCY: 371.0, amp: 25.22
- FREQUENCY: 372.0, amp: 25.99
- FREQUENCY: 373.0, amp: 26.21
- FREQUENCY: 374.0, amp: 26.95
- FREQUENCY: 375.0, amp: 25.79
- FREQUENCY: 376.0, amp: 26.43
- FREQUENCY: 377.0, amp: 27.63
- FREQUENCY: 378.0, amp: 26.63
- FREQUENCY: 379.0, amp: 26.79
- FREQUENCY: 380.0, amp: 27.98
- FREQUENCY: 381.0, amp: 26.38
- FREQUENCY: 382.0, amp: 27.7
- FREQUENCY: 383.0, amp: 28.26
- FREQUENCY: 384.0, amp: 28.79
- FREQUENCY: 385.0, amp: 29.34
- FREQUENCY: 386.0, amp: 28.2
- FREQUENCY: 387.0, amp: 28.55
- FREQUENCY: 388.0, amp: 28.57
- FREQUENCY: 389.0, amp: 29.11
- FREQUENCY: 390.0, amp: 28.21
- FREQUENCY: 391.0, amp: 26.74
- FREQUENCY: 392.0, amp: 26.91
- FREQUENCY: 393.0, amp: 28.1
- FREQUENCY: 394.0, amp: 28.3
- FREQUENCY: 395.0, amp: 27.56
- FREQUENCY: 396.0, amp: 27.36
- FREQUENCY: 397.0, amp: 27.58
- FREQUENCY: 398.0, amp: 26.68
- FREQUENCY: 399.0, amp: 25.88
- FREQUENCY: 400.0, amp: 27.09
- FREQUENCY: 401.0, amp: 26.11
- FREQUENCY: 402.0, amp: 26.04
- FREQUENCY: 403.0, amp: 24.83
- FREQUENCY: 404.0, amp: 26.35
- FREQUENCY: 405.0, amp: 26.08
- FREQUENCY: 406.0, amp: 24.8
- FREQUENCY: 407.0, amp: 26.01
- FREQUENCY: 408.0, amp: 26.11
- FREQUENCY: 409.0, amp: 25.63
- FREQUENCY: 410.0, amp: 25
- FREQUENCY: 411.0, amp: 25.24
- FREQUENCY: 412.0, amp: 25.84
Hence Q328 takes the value 1.60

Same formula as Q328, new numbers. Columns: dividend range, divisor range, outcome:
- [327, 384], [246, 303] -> 1.43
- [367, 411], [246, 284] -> 1.42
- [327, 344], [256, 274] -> 1.33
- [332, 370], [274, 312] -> 1.37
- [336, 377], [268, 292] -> 1.73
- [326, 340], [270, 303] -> 1.44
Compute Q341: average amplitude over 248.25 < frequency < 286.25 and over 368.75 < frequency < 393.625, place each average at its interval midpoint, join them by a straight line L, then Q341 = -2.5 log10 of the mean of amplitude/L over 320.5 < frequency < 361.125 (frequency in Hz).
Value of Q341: -0.13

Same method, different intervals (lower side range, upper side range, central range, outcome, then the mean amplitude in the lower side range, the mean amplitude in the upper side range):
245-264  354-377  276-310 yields 0.17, 21.5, 26.3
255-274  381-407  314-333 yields -0.12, 20.1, 27.3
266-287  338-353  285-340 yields -0.04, 16.2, 30.3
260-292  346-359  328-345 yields -0.03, 17.2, 28.6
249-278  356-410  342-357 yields -0.20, 19.7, 26.8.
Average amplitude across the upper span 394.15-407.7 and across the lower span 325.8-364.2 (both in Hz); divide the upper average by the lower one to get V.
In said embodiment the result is 1.0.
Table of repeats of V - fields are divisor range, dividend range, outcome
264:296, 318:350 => 1.61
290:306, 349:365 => 1.20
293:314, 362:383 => 1.06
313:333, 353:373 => 1.01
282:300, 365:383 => 1.50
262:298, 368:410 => 1.55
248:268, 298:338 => 1.26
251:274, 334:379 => 1.36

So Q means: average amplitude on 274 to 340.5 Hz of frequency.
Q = 22.8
